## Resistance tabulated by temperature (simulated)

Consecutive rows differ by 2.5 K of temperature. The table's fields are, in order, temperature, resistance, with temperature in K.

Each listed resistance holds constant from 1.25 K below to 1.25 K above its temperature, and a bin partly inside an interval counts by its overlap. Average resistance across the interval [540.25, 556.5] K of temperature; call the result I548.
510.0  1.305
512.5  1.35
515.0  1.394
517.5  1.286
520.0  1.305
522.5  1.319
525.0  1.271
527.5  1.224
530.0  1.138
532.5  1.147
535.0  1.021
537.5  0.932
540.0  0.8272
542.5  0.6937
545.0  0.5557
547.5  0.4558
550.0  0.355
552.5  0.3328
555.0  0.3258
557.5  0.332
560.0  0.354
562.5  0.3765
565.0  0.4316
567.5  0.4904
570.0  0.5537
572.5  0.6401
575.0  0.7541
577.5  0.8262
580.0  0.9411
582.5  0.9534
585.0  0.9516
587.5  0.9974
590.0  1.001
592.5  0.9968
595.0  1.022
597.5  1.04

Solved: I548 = 0.474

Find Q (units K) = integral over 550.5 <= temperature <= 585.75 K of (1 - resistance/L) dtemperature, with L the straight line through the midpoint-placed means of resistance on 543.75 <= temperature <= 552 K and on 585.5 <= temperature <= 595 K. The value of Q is 7.5 K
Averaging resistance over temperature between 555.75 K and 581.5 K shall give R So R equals 0.569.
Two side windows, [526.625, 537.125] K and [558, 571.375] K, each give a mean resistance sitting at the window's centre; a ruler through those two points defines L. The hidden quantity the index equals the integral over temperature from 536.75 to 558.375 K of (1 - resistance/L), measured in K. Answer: 7.6 K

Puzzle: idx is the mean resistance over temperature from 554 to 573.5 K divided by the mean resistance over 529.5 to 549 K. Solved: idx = 0.53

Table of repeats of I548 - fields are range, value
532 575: 0.573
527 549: 0.871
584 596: 0.994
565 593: 0.806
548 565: 0.357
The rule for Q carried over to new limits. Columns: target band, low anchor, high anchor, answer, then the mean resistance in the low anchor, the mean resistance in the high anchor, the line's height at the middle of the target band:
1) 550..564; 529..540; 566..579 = 8.0 K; 1.03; 0.654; 0.808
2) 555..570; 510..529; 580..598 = 9.5 K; 1.3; 0.989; 1.11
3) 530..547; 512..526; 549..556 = -2.4 K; 1.32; 0.338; 0.748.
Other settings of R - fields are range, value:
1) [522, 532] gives 1.23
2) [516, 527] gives 1.29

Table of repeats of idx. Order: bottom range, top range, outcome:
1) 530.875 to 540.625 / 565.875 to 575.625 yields 0.59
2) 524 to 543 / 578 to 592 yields 0.92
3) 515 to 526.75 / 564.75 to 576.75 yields 0.46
